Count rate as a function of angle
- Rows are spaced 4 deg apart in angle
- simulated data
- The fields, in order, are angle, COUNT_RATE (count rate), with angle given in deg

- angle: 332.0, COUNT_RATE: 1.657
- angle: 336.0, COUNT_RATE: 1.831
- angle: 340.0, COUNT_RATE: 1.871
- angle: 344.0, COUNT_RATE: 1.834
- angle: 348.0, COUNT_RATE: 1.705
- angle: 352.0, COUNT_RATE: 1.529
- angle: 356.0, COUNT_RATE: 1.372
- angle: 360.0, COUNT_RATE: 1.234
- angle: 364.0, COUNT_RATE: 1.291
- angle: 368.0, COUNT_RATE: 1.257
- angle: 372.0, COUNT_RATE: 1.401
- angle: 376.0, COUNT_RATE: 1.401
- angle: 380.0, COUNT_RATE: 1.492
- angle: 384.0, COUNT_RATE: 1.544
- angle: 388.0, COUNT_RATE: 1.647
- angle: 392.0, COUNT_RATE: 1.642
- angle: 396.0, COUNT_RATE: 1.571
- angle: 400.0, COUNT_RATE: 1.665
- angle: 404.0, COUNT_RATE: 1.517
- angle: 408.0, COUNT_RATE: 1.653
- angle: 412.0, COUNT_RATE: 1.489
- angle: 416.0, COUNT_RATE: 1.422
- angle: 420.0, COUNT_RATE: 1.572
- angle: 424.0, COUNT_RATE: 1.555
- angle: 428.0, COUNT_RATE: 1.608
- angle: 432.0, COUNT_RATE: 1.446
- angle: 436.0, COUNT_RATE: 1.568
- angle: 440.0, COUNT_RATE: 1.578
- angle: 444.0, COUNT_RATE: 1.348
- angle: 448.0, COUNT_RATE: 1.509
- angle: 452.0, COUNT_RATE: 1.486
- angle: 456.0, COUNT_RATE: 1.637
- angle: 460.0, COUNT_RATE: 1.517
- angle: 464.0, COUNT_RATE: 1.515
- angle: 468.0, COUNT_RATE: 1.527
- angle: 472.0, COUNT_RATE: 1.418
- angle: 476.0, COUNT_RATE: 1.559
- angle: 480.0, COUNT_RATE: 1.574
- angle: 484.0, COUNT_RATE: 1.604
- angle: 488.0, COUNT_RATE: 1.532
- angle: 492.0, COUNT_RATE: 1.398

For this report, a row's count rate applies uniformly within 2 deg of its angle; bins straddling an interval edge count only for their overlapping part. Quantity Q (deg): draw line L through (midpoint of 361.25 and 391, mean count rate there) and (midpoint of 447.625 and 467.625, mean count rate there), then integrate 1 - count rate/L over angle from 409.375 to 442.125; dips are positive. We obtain -0.8 deg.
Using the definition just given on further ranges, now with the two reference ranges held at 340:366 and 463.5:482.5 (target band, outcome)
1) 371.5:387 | 0.5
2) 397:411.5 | -0.7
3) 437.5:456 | 0.3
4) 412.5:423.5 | 0.1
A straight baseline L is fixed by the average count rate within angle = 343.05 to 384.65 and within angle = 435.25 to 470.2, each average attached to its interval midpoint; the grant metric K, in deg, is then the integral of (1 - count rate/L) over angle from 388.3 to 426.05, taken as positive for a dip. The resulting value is -2.22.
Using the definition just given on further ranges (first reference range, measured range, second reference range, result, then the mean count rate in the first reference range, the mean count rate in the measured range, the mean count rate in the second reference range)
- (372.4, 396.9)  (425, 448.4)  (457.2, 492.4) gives 0.29 deg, 1.54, 1.51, 1.52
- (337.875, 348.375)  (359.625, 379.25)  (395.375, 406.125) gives 4.32 deg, 1.82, 1.33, 1.59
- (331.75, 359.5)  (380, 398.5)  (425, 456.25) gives 0.06 deg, 1.66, 1.59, 1.52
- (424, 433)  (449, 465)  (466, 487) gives 0.00 deg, 1.54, 1.54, 1.54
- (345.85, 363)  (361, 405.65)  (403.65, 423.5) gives 0.19 deg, 1.45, 1.49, 1.53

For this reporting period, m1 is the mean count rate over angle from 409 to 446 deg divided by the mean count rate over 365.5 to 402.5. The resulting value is 1.00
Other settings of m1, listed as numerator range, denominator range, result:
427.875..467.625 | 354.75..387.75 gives 1.09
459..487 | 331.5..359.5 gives 0.92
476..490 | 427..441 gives 1.02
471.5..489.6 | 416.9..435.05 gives 1.01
